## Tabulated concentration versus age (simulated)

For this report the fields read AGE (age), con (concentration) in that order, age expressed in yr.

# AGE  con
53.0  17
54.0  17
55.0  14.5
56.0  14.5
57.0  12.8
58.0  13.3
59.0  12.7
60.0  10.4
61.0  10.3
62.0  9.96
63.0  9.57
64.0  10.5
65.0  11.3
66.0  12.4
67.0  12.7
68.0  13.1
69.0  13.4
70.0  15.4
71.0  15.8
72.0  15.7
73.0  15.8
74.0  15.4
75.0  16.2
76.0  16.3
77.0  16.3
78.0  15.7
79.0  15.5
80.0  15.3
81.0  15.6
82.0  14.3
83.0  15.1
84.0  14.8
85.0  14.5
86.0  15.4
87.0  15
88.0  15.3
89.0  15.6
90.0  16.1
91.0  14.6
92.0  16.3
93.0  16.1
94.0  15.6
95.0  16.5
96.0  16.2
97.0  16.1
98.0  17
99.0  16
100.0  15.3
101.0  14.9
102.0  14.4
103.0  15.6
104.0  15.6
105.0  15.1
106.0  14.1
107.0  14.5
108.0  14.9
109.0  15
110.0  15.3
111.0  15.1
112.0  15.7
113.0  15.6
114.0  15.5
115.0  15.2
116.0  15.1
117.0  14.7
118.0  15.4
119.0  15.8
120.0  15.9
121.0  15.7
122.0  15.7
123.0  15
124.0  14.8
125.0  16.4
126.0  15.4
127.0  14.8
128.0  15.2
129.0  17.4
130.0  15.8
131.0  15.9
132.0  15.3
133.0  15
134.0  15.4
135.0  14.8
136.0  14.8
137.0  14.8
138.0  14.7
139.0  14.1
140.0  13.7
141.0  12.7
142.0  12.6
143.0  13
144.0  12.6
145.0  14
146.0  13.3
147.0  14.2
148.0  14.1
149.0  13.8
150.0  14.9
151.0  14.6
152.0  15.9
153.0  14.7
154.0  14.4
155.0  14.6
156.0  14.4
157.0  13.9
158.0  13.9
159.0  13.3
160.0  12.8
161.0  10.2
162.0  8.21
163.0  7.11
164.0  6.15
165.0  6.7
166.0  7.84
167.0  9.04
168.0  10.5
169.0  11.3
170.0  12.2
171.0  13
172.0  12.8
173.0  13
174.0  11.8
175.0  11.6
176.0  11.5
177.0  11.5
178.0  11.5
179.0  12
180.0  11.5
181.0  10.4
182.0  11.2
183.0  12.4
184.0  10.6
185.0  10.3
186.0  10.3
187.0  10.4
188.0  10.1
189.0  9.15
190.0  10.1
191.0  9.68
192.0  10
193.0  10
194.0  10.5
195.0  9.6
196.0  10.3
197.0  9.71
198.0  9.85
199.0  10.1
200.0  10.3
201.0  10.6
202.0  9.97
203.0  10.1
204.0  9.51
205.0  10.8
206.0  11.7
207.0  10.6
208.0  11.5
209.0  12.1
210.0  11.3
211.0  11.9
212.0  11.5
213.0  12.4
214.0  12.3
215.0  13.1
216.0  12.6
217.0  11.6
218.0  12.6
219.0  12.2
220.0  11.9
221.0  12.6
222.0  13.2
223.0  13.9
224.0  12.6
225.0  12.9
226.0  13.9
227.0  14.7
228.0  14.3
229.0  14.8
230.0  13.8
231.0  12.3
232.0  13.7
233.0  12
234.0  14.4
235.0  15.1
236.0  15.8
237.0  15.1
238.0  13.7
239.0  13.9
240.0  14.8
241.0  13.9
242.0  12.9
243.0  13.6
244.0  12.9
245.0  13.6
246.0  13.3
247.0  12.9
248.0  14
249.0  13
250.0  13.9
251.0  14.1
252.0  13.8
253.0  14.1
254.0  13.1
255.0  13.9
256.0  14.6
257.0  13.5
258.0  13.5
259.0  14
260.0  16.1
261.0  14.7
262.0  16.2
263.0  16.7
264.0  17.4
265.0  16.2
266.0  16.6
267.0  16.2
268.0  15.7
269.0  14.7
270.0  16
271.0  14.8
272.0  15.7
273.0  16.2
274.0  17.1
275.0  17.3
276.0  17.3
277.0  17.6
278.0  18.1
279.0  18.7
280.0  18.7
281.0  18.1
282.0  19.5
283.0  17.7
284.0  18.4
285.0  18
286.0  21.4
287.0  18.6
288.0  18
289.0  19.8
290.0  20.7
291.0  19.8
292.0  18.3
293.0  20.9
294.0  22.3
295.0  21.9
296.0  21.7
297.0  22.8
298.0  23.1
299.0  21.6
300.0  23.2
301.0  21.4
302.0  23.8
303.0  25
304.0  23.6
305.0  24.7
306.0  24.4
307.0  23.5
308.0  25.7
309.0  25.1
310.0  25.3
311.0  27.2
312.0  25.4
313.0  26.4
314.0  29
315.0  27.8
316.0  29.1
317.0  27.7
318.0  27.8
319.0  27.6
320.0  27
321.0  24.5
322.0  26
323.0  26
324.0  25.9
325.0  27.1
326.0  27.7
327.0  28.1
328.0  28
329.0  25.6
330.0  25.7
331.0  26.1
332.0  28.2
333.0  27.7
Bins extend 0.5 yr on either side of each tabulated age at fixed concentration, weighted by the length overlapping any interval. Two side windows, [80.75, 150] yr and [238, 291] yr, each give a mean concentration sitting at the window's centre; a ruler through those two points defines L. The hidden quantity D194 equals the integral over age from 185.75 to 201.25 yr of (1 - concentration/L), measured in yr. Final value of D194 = 5.5 yr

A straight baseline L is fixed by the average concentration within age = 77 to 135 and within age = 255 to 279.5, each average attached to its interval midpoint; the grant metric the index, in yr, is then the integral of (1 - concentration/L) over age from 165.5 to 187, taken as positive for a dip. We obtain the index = 6.1 yr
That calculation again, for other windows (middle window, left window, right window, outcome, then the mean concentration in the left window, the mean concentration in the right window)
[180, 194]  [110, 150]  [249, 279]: 4.4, 14.9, 15.5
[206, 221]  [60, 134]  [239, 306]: 4.2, 15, 17.4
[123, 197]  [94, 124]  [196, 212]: 2.7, 15.4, 10.7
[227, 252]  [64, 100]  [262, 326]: 7.6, 15.1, 21.5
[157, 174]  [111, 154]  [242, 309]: 5.4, 14.9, 17.9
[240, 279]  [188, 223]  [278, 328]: 6.3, 11.1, 23.4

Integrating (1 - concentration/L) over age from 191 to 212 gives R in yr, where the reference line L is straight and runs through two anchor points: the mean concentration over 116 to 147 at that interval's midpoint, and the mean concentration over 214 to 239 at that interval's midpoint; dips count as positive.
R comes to 5.0 yr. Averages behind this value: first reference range 14.8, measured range 10.5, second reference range 13.4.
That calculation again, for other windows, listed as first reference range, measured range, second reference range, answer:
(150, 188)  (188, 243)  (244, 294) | 7.0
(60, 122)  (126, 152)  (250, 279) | 0.9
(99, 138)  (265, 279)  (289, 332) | 3.9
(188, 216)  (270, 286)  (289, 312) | 2.0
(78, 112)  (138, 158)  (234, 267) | 1.4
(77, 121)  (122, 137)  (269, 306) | 0.6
